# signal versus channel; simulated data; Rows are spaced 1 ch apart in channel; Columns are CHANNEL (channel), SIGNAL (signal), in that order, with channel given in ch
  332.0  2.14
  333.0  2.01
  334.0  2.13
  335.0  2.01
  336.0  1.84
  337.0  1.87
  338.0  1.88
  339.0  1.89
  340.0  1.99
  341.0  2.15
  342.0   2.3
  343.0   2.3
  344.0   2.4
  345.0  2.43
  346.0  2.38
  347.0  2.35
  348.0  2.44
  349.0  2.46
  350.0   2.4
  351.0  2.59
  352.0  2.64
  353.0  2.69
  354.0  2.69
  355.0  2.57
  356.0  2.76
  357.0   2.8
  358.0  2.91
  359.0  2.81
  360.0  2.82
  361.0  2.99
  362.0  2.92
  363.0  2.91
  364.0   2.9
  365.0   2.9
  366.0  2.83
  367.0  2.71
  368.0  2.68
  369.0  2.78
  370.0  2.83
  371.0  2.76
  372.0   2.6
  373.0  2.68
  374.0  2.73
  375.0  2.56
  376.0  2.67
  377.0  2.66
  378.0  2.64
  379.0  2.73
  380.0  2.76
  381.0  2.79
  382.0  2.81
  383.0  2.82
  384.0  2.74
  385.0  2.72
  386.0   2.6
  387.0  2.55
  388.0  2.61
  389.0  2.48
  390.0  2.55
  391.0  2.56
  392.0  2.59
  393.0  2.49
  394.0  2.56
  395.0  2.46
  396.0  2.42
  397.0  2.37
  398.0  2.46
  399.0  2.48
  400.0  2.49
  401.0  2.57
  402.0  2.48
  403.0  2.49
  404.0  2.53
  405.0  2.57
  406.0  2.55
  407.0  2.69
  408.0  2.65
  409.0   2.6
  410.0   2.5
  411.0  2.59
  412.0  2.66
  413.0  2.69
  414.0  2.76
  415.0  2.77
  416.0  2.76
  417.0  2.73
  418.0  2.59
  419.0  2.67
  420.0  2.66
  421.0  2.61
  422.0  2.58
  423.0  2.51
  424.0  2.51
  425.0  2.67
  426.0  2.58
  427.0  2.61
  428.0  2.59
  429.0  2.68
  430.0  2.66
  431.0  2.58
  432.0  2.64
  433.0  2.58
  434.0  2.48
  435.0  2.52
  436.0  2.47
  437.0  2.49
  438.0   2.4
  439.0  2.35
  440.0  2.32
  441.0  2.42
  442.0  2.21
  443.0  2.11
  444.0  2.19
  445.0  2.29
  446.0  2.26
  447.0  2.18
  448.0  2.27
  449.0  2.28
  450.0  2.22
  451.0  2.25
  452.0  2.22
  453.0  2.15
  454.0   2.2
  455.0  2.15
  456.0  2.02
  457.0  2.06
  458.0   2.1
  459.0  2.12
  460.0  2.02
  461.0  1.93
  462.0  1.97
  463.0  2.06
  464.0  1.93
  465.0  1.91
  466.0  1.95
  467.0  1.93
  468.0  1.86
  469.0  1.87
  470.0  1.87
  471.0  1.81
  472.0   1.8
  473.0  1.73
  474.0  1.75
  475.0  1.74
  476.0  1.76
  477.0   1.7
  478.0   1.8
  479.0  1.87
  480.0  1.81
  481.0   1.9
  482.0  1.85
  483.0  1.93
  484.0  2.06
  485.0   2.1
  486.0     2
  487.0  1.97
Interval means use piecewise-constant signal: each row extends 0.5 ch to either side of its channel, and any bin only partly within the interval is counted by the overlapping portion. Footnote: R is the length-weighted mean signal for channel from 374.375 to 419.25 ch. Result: 2.61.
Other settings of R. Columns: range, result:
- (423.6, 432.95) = 2.61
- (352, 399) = 2.69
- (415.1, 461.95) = 2.39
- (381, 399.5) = 2.58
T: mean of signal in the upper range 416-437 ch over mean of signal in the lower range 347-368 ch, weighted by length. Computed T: 1.0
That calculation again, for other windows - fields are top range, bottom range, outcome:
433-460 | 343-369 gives 0.85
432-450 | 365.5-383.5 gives 0.86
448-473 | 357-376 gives 0.73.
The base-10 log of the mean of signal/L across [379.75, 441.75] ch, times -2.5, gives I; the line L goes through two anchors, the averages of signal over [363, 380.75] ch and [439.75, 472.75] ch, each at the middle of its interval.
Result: -0.06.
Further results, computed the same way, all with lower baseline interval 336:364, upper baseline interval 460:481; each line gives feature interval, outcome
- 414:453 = -0.201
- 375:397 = -0.141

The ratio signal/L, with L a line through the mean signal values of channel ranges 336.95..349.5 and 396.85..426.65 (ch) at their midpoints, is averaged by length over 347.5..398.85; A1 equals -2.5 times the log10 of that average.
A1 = -0.12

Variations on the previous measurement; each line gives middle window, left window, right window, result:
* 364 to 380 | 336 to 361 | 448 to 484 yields -0.16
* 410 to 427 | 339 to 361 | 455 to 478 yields -0.22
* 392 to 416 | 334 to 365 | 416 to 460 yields -0.06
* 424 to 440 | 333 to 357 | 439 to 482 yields -0.21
